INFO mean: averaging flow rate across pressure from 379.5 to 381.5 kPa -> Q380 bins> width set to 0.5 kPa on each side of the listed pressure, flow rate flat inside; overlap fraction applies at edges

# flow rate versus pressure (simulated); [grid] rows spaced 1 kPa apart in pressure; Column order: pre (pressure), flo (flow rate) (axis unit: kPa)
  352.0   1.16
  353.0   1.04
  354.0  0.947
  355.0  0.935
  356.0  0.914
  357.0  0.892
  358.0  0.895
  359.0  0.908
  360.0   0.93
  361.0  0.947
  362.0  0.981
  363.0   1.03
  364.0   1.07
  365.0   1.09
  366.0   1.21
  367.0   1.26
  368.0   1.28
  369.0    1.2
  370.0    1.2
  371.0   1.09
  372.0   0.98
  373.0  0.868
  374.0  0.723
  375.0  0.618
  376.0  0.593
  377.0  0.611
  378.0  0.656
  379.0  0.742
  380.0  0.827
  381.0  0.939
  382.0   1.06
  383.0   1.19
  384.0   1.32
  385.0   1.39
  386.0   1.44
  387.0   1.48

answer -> 0.883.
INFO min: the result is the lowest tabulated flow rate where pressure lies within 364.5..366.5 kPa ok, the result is 1.09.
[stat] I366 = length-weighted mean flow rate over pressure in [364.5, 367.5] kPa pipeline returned 1.19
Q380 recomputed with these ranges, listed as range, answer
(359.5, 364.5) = 0.992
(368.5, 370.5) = 1.2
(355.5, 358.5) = 0.9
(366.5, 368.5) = 1.27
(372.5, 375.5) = 0.736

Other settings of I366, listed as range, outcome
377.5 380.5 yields 0.742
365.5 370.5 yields 1.23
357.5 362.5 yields 0.932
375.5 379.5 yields 0.651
